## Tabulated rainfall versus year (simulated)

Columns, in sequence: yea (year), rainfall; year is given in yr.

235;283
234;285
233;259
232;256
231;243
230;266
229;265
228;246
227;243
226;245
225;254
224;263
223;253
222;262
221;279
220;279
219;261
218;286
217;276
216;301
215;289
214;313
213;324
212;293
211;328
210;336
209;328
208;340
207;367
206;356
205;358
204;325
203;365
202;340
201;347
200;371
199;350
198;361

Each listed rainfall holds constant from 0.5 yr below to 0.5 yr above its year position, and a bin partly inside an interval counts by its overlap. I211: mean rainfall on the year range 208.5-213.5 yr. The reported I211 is 322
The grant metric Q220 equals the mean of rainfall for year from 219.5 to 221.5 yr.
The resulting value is 279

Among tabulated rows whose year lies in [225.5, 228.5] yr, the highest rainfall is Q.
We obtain 246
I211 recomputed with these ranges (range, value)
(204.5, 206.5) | 357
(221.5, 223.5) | 258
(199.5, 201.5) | 359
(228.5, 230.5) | 266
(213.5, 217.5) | 295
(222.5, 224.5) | 258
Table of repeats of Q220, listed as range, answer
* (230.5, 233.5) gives 253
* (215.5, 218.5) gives 288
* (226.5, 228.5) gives 244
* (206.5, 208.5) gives 354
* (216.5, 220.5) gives 276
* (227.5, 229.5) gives 256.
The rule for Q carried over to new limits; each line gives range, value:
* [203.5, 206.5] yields 358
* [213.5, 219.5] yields 313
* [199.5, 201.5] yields 371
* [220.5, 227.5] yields 279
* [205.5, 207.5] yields 367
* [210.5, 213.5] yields 328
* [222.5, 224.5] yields 263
